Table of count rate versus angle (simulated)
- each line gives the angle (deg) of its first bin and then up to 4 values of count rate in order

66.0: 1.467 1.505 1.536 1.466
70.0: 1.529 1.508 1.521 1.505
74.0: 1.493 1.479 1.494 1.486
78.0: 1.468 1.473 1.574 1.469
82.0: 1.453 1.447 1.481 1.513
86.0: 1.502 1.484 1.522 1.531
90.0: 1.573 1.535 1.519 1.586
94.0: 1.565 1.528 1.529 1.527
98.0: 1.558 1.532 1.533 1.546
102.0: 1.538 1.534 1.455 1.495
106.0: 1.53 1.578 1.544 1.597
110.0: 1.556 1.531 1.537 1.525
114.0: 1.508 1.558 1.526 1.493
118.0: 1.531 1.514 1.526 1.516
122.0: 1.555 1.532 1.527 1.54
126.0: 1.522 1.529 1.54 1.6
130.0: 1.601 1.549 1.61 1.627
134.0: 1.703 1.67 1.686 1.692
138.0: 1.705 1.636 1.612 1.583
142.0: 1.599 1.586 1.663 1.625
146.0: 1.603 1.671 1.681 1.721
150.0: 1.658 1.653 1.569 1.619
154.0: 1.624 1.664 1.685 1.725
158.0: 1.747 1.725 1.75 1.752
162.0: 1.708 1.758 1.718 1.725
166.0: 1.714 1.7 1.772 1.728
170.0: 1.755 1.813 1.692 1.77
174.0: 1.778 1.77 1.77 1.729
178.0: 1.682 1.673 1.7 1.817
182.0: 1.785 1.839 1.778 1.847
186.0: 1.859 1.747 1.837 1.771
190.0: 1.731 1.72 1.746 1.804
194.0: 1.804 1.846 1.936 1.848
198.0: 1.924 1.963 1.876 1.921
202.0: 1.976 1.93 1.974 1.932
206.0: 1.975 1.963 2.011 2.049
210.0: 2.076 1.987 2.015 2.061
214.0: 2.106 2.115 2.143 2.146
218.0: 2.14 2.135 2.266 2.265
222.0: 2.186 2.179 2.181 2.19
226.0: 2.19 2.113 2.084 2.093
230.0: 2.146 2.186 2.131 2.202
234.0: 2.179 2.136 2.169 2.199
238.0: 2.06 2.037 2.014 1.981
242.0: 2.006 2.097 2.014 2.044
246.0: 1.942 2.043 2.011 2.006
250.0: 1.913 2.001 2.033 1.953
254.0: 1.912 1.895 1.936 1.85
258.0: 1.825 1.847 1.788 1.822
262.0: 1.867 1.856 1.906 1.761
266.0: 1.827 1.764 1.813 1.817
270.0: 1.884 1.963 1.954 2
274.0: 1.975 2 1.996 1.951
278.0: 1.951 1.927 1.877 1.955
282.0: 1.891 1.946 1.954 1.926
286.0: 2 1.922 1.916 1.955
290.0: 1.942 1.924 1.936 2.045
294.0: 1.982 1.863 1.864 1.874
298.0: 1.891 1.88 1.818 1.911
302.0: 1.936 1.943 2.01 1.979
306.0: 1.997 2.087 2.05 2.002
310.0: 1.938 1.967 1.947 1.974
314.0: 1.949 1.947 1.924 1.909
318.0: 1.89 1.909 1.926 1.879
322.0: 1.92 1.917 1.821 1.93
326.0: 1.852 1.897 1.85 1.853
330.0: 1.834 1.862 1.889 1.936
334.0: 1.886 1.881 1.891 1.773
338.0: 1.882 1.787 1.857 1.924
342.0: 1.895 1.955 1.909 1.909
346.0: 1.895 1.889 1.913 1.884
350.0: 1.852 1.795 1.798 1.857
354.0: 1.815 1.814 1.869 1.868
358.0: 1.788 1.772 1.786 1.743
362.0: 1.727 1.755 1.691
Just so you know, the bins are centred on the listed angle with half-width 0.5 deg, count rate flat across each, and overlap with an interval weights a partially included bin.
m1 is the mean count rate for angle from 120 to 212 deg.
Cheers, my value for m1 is 1.74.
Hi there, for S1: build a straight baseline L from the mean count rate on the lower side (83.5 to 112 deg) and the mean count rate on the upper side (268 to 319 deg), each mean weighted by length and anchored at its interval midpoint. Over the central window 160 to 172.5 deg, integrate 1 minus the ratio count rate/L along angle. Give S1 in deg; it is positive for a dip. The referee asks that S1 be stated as -0.46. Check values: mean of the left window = 1.53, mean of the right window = 1.94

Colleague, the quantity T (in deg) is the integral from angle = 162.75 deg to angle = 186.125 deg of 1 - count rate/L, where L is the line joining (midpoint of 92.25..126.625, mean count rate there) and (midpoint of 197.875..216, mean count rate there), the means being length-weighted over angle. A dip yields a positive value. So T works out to 1.1 deg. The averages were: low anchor 1.53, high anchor 2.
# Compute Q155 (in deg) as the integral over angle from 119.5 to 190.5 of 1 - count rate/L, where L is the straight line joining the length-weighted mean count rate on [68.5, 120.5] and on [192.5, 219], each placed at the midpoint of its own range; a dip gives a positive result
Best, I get 3.7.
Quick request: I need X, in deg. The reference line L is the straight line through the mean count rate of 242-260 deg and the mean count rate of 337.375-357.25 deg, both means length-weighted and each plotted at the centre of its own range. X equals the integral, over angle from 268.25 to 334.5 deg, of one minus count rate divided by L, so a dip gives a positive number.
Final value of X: -0.6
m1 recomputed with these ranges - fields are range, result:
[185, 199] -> 1.82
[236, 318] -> 1.94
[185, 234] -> 2.01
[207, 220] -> 2.08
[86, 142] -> 1.56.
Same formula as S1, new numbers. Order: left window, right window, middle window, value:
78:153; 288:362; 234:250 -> -2.6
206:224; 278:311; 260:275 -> 0.9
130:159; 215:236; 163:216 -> 2.4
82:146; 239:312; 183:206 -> -1.4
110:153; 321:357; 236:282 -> -4.7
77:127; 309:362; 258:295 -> -2.5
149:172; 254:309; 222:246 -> -3.6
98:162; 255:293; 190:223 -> -4.3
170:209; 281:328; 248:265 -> -0.1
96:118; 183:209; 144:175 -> 0.5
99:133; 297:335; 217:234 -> -4.1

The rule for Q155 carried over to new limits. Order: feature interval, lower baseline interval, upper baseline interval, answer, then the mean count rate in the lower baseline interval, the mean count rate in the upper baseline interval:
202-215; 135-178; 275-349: -1.8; 1.69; 1.92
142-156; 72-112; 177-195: 0.3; 1.52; 1.77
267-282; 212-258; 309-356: 0.6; 2.08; 1.89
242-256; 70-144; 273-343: -1.4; 1.54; 1.92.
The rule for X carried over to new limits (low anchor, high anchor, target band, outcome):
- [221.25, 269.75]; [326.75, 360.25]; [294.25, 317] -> -0.3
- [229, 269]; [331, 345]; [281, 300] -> 0.1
